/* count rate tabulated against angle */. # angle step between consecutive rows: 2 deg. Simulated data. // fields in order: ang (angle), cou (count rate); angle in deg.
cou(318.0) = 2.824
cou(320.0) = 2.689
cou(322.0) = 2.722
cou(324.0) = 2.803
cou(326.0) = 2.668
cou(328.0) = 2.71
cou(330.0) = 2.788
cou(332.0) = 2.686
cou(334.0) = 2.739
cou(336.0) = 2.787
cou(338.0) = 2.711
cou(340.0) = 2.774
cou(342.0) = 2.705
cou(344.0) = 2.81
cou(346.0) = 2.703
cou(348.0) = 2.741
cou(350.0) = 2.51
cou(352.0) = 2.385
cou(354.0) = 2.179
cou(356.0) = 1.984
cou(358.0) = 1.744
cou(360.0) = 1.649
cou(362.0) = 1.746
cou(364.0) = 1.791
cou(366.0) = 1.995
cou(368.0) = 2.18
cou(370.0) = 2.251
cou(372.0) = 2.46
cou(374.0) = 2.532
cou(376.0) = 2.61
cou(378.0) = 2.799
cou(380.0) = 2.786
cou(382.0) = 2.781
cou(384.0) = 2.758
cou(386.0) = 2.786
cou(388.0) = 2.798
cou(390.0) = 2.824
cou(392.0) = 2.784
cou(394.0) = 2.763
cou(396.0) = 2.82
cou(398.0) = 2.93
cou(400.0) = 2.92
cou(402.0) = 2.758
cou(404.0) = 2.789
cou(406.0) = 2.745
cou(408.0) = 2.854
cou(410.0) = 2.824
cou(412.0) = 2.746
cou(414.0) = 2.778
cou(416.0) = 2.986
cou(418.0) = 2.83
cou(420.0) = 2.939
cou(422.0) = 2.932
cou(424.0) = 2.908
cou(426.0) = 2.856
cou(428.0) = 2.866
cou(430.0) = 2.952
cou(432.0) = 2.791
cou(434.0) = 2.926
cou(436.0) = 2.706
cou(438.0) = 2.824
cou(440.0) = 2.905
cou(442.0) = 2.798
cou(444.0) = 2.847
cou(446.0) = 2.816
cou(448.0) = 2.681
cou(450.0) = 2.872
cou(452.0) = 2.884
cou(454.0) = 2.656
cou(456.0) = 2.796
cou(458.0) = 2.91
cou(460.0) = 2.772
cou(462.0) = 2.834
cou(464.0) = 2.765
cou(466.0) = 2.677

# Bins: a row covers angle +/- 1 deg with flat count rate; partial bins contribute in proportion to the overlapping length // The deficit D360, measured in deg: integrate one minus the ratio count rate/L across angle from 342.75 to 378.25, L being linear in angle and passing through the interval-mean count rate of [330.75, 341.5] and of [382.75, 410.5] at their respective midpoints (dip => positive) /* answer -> 6.33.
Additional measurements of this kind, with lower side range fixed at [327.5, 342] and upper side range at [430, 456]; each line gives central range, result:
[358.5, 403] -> 4.0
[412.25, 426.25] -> -0.4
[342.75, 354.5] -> 0.8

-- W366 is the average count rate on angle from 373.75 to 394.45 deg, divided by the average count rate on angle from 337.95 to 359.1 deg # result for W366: 1.1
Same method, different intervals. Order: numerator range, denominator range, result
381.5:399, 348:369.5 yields 1.36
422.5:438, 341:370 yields 1.29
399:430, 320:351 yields 1.05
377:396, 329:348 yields 1.02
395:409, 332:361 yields 1.15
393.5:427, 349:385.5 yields 1.24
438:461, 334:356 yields 1.08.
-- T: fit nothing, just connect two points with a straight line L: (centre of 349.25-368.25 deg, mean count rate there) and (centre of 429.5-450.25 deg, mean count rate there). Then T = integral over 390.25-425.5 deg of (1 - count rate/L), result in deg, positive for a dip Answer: -4.9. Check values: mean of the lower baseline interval 2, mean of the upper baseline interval 2.82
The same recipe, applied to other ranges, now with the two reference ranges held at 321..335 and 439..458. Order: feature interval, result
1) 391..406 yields -0.2 deg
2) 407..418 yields -0.2 deg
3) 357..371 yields 4.3 deg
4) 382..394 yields -0.1 deg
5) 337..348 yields 0.0 deg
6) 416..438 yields -0.6 deg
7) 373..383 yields 0.2 deg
